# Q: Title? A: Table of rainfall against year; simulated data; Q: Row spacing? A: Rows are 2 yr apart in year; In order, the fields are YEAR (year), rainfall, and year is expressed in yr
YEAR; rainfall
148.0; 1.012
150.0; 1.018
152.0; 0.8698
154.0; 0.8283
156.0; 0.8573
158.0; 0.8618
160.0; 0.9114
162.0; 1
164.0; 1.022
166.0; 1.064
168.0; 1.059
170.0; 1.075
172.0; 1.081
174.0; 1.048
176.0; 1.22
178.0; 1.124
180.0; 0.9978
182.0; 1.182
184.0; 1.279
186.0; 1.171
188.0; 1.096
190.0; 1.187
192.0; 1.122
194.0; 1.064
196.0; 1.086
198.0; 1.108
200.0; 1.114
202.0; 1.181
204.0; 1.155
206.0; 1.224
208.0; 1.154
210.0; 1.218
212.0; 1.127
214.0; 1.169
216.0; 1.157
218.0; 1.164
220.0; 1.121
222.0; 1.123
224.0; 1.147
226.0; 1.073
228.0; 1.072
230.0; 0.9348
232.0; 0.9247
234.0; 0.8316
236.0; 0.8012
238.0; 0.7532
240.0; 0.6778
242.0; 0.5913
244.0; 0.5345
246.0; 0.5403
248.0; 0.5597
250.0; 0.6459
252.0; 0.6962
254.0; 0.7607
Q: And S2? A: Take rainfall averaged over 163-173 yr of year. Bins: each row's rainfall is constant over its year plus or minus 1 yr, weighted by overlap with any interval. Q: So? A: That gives 1.06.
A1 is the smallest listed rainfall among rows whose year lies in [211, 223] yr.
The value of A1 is 1.121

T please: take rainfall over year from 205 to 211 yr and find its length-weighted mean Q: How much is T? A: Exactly 1.2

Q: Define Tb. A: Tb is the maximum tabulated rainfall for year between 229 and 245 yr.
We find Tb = 0.9348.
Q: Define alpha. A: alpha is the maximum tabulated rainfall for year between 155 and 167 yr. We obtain 1.064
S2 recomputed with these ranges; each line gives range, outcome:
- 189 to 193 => 1.15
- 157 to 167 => 0.972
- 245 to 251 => 0.582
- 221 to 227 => 1.11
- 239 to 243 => 0.635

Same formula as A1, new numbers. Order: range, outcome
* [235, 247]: 0.5345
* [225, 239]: 0.7532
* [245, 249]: 0.5403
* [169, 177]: 1.048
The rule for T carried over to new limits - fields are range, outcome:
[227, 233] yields 0.977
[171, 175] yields 1.06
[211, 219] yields 1.15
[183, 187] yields 1.23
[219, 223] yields 1.12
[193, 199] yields 1.09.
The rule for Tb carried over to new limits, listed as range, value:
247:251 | 0.6459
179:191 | 1.279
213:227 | 1.169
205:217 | 1.224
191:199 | 1.122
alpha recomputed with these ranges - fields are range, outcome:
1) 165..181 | 1.22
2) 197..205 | 1.181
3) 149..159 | 1.018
